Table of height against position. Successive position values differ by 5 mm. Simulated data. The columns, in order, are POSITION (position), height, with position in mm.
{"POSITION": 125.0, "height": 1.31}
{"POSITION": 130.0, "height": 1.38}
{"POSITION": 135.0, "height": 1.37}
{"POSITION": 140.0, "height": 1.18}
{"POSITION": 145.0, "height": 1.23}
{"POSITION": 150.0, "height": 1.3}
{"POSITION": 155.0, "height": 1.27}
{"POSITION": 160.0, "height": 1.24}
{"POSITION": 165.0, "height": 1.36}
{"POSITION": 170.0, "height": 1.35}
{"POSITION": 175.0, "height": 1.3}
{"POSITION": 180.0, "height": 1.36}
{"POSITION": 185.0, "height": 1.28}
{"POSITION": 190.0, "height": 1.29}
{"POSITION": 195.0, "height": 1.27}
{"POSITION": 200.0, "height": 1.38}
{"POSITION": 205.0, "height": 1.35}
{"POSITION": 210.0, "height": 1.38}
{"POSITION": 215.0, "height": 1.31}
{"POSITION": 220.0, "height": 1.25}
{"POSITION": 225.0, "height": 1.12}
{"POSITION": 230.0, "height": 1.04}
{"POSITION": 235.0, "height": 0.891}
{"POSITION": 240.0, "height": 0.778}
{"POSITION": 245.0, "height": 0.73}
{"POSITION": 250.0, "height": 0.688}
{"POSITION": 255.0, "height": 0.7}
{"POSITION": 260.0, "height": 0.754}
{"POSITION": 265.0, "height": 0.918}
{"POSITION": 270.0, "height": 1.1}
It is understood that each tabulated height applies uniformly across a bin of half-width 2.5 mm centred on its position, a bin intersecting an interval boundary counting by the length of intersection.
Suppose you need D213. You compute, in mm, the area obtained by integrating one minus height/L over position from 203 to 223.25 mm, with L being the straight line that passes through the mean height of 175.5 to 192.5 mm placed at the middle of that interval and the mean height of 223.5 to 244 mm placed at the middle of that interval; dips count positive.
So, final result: -4.2 mm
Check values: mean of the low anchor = 1.31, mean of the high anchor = 0.933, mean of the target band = 1.31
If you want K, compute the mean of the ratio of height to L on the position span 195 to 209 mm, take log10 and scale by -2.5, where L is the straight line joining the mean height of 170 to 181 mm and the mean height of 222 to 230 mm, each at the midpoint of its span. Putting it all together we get -0.118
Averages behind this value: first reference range 1.33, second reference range 1.1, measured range 1.35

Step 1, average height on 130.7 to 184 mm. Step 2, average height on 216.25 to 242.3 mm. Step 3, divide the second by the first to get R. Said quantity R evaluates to 0.79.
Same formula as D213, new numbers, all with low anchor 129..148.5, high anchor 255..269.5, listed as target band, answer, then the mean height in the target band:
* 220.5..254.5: 2.0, 0.886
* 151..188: -4.2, 1.31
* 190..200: -2.0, 1.3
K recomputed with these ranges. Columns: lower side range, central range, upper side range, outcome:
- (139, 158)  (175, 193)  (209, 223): -0.03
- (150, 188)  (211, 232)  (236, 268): -0.23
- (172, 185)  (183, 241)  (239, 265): -0.14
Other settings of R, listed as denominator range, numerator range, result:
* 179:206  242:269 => 0.59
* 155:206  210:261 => 0.73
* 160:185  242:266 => 0.56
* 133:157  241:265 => 0.59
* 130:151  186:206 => 1.03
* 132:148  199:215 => 1.07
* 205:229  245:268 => 0.61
